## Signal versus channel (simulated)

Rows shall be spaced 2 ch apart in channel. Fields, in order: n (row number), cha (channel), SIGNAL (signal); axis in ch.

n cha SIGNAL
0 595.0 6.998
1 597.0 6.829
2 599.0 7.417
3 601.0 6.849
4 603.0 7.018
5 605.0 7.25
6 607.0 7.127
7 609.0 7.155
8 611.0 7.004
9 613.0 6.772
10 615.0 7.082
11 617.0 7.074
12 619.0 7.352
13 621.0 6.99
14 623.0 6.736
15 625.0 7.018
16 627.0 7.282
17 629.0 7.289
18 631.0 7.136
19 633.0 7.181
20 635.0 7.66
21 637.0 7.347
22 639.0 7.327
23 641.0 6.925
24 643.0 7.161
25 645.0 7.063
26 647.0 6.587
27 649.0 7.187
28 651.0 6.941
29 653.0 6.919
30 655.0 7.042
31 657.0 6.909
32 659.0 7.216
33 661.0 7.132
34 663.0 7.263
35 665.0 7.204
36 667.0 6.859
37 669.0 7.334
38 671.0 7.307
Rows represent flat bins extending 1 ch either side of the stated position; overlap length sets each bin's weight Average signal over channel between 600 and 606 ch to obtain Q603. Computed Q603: 7.04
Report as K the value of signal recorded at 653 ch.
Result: 6.919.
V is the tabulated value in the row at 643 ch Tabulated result 7.161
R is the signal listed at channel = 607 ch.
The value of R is 7.127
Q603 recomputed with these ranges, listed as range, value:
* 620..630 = 7.06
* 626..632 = 7.24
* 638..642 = 7.13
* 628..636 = 7.32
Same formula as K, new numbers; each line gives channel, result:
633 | 7.181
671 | 7.307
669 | 7.334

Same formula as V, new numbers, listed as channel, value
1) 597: 6.829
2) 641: 6.925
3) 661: 7.132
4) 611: 7.004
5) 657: 6.909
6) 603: 7.018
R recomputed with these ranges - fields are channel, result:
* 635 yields 7.66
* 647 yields 6.587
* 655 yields 7.042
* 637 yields 7.347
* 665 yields 7.204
